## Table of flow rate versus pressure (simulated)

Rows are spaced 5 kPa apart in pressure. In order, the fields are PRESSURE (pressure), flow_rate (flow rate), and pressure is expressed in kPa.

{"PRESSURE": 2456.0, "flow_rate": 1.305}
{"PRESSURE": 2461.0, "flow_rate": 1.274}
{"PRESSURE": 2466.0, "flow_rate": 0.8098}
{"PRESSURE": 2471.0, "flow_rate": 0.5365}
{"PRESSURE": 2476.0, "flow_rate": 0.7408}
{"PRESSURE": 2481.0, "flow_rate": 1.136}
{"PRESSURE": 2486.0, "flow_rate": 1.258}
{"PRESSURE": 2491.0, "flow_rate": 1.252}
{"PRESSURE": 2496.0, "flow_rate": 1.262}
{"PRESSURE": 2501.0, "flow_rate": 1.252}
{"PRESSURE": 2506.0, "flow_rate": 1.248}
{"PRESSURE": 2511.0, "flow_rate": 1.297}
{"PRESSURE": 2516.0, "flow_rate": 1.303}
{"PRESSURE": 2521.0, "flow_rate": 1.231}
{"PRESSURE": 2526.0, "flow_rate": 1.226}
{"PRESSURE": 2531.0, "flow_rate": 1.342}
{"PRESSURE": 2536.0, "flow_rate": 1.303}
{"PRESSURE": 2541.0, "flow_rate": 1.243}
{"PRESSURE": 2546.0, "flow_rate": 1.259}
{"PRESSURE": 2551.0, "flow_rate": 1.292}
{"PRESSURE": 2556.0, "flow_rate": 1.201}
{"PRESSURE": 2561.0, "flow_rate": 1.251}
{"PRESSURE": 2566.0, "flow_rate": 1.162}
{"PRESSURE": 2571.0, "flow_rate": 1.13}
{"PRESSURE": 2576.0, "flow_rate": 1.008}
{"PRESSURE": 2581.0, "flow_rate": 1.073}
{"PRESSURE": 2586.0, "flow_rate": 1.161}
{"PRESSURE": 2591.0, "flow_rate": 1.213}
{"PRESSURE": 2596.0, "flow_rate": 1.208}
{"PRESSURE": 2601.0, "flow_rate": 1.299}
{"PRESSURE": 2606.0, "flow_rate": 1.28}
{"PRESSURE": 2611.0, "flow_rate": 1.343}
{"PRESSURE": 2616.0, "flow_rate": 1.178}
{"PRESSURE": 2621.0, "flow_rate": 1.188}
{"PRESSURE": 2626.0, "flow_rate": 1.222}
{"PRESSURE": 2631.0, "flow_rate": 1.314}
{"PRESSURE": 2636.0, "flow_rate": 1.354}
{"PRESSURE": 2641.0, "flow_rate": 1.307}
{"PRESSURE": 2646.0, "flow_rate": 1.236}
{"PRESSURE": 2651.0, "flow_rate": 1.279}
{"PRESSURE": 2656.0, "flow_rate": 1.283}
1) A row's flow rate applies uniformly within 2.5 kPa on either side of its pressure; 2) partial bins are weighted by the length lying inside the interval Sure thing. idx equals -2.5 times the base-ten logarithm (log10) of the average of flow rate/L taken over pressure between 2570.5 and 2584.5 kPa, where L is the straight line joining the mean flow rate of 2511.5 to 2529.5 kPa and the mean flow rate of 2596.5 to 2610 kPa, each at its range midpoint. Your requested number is 0.194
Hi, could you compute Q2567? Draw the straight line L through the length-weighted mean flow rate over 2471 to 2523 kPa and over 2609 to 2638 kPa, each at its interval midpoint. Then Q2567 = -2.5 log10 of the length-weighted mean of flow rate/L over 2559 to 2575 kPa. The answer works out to 0.052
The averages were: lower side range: 1.17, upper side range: 1.26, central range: 1.16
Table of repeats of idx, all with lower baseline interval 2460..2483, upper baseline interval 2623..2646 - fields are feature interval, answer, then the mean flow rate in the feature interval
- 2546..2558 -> -0.163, 1.25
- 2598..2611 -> -0.072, 1.3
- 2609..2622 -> 0.003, 1.24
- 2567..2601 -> 0.014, 1.15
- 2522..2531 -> -0.237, 1.26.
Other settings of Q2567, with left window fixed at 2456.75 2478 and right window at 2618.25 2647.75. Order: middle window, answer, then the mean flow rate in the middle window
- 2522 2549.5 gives -0.22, 1.27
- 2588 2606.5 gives -0.05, 1.24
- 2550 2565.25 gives -0.13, 1.23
